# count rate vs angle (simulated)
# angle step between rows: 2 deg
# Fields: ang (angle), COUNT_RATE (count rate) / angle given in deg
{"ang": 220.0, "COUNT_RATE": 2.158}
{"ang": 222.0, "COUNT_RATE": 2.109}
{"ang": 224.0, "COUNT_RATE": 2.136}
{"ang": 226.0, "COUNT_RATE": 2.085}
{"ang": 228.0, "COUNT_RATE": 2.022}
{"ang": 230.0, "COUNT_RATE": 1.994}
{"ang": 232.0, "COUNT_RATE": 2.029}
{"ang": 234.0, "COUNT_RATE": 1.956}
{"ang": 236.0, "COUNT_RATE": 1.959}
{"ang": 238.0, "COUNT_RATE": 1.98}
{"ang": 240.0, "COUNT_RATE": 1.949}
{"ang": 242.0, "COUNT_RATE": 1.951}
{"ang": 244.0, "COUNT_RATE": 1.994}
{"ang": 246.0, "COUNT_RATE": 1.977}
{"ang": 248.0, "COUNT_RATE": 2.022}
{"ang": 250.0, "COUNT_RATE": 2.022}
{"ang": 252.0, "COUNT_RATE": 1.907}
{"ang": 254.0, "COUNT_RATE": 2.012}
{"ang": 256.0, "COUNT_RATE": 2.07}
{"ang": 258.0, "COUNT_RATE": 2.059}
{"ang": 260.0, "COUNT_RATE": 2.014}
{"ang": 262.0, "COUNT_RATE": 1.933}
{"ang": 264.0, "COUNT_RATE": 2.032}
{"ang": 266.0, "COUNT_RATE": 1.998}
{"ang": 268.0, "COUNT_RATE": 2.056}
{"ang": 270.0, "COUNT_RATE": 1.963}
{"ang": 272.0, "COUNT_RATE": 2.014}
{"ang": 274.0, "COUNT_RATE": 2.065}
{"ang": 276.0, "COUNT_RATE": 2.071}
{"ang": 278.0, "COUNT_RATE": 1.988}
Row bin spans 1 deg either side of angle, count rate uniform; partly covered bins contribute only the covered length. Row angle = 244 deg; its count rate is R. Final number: 1.994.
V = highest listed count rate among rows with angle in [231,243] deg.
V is 2.029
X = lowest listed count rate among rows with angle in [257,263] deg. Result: 1.933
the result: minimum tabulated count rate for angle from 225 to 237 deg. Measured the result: 1.956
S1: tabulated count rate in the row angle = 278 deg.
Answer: 1.988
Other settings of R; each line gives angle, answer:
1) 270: 1.963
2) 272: 2.014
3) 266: 1.998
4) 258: 2.059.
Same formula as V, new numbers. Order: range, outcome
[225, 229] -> 2.085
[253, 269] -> 2.07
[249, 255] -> 2.022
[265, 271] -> 2.056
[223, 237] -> 2.136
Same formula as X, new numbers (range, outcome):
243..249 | 1.977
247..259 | 1.907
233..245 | 1.949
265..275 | 1.963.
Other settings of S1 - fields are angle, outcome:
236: 1.959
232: 2.029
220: 2.158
